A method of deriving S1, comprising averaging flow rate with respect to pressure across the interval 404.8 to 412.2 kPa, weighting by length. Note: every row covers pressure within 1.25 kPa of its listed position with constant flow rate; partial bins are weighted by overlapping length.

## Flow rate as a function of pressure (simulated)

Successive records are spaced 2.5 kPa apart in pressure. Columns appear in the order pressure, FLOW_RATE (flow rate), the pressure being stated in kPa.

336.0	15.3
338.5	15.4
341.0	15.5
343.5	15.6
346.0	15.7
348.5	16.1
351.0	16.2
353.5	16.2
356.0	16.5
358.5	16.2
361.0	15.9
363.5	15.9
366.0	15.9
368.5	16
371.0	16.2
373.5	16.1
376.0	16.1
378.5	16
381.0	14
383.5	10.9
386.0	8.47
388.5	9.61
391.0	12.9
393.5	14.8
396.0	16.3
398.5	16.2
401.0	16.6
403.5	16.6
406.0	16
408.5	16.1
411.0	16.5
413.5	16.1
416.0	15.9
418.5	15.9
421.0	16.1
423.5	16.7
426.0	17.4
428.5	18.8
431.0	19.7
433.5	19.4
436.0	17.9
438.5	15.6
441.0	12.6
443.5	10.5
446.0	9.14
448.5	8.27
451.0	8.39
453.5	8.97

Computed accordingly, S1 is 16.2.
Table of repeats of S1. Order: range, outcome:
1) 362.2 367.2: 15.9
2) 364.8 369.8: 16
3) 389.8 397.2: 14.7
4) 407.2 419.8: 16.1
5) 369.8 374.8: 16.1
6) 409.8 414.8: 16.3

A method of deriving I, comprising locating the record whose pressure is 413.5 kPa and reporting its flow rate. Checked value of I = 16.1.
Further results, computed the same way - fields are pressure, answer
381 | 14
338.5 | 15.4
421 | 16.1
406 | 16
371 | 16.2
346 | 15.7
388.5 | 9.61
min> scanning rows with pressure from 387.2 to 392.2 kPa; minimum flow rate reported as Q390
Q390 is 9.61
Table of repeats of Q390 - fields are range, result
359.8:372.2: 15.9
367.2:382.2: 14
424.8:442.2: 12.6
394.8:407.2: 16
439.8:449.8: 8.27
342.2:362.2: 15.6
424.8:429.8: 17.4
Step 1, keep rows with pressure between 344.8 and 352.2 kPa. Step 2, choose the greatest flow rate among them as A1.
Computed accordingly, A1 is 16.2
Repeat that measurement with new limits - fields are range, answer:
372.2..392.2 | 16.1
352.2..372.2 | 16.5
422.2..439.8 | 19.7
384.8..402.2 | 16.6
